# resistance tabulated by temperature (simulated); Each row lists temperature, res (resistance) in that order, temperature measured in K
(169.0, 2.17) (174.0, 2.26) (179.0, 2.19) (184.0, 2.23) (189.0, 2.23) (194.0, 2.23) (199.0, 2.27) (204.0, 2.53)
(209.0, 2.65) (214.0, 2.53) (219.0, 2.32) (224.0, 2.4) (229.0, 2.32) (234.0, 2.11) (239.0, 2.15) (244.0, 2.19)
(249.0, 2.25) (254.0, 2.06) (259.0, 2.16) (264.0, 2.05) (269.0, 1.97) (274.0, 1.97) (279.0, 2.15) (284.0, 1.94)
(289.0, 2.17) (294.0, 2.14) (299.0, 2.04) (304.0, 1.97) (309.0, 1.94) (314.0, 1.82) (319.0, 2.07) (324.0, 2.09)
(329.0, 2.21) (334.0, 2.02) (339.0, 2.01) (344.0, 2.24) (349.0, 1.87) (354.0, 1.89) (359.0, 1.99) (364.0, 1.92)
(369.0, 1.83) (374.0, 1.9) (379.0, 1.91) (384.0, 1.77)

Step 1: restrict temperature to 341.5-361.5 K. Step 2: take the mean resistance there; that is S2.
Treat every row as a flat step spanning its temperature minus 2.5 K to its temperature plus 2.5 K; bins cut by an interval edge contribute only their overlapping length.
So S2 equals 2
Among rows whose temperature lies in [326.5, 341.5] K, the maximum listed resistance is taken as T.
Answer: 2.21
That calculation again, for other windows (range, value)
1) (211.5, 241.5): 2.53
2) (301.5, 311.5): 1.97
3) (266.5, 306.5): 2.17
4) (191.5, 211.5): 2.65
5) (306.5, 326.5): 2.09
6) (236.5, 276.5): 2.25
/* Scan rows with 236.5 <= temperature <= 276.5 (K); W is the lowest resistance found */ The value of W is 1.97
